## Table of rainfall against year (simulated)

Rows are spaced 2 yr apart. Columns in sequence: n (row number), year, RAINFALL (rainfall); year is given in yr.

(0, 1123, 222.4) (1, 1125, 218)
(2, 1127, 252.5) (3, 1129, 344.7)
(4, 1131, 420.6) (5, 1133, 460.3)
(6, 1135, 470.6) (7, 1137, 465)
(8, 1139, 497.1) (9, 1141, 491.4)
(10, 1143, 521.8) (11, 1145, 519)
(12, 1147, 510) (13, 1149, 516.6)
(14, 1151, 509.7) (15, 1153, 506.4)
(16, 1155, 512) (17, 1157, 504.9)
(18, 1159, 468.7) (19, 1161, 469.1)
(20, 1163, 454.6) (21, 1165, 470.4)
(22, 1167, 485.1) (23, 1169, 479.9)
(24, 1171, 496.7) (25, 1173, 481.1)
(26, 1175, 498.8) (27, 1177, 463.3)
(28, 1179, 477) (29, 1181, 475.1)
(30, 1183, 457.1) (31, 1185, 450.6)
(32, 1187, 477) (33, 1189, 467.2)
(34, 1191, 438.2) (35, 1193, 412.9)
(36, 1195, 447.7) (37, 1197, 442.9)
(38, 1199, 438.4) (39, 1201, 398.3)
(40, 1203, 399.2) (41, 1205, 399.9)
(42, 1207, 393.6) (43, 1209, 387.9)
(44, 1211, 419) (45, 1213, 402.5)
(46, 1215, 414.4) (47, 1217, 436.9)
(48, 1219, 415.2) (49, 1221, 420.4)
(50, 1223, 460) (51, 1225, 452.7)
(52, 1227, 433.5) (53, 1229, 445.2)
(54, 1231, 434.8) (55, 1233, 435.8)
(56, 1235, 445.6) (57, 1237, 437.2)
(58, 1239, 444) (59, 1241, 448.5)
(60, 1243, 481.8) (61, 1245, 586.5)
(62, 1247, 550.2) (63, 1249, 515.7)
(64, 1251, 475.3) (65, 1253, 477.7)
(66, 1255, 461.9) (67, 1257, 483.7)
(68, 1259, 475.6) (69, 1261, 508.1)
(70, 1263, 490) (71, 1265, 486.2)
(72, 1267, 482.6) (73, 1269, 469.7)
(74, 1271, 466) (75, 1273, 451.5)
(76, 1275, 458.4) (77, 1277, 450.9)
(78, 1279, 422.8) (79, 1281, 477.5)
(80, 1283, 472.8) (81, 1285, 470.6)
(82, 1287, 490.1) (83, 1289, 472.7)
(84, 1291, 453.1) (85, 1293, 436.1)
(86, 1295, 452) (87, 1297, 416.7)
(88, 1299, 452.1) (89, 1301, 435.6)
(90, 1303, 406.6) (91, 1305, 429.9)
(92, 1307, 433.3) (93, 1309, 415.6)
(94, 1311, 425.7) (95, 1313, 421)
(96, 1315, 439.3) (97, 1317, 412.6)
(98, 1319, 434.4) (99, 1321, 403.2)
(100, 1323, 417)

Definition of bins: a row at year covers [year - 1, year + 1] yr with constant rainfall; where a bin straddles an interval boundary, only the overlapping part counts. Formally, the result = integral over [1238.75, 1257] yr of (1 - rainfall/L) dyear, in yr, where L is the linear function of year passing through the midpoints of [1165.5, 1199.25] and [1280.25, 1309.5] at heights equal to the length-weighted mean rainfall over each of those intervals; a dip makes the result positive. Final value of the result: -1.6 yr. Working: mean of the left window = 465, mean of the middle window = 495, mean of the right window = 448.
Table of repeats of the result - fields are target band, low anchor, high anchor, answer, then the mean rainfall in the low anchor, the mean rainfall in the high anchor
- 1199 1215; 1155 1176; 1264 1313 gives 2.32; 482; 451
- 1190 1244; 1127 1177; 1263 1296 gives 4.71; 476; 464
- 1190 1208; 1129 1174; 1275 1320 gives 1.96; 484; 442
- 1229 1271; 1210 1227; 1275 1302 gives -3.68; 428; 454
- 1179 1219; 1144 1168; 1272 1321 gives 4.01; 494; 442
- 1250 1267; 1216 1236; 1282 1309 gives -1.55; 438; 447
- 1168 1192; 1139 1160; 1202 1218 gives -0.85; 506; 407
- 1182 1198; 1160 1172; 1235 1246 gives 0.91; 476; 477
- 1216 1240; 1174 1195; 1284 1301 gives 1.04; 461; 454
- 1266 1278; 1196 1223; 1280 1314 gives -0.74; 415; 445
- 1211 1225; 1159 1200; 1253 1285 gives 1.22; 464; 471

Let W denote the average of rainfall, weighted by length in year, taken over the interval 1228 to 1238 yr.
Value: 440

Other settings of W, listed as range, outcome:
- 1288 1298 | 446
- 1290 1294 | 445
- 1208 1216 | 406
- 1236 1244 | 453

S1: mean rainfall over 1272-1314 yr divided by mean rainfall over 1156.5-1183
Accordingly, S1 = 0.93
